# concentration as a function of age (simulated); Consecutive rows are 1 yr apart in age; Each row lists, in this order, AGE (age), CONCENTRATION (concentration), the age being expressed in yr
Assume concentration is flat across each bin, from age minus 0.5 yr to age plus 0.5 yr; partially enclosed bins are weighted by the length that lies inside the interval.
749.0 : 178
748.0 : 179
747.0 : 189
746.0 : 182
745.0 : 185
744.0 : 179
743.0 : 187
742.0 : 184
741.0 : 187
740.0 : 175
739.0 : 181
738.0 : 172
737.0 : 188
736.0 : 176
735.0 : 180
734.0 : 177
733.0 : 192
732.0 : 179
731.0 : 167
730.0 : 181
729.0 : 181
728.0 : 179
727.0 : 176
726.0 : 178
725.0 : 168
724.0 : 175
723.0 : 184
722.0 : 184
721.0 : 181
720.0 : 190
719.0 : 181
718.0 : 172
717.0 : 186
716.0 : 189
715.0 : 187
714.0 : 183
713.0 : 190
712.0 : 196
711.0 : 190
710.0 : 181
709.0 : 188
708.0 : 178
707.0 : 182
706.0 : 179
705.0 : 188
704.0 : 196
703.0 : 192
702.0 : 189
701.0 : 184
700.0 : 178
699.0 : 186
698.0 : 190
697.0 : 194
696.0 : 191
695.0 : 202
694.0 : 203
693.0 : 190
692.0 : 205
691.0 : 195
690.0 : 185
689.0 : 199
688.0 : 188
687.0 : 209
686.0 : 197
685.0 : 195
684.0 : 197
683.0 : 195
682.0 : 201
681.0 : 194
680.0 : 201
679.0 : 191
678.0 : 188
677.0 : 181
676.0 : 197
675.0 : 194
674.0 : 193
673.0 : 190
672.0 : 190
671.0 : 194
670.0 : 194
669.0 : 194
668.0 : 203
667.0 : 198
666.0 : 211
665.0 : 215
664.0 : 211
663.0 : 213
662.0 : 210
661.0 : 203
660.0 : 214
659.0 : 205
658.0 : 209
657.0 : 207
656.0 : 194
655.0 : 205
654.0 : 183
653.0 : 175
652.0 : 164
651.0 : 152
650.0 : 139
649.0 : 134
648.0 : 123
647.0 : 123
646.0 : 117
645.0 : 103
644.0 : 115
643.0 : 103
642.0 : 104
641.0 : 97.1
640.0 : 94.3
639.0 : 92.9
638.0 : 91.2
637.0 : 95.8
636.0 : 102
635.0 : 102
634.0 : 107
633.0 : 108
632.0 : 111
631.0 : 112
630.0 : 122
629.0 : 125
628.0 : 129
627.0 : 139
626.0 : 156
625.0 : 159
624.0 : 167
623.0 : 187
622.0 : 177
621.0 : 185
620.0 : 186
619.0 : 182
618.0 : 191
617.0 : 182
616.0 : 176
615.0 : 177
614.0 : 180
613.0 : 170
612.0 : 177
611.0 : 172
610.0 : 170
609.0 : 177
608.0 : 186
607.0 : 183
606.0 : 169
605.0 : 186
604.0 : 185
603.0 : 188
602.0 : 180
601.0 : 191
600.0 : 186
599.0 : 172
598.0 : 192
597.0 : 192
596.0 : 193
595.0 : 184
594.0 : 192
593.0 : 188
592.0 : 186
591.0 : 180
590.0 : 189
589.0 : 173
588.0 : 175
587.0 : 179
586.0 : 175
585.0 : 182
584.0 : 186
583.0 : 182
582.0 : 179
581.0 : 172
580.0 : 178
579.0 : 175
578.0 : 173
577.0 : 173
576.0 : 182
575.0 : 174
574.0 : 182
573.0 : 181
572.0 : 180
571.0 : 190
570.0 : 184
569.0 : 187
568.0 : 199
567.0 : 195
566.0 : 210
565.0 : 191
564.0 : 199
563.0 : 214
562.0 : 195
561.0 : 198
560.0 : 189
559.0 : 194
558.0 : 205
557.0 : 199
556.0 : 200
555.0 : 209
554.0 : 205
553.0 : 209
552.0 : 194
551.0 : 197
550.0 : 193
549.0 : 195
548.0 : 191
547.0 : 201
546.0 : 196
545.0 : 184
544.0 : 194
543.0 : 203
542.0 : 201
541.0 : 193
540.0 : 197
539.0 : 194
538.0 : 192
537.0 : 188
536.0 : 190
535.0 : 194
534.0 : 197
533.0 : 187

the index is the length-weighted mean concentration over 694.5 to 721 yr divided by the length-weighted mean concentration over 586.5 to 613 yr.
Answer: 1.03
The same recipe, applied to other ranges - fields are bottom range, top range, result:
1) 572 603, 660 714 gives 1.07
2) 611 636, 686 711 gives 1.24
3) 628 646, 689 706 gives 1.81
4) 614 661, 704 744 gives 1.24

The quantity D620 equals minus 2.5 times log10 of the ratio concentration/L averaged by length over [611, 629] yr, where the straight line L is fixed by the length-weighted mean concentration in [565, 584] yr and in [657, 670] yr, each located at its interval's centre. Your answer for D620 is 0.15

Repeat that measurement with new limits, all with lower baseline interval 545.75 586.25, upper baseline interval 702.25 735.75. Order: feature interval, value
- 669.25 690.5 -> -0.053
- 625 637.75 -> 0.497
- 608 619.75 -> 0.059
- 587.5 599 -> 0.023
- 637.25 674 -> 0.124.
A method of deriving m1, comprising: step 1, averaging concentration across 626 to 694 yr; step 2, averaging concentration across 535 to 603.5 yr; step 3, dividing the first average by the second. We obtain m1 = 0.9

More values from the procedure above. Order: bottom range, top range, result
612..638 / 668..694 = 1.31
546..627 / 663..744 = 1.02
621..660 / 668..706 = 1.39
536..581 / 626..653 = 0.61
